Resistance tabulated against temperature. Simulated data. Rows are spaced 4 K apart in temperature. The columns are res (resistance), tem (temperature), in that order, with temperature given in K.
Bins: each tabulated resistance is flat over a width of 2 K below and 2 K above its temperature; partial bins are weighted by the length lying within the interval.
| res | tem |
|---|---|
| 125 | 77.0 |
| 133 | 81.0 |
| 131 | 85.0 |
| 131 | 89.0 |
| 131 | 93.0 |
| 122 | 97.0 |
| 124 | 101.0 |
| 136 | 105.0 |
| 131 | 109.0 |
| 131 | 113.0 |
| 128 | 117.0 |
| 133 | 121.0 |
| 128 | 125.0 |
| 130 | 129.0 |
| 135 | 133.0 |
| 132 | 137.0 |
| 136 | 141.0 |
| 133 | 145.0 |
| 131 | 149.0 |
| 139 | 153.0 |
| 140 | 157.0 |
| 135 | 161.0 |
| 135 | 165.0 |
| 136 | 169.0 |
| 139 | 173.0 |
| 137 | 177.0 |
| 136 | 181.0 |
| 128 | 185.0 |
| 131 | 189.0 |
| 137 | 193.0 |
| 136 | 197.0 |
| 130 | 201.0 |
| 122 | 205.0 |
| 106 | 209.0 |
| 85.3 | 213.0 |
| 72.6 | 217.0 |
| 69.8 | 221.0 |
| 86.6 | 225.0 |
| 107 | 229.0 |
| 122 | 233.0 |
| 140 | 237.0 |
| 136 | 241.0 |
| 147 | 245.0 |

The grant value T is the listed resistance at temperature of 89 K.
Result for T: 131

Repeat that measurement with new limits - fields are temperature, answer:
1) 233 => 122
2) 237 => 140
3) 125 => 128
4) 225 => 86.6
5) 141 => 136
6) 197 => 136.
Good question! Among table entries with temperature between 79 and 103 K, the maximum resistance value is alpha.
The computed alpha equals 133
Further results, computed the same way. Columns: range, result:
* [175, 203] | 137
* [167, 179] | 139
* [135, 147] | 136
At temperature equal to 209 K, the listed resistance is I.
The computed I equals 106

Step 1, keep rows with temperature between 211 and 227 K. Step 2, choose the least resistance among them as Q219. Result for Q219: 69.8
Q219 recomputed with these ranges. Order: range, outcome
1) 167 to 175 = 136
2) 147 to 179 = 131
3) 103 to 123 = 128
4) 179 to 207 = 122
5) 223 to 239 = 86.6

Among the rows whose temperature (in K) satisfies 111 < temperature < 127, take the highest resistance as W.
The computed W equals 133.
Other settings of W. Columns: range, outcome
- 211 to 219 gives 85.3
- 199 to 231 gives 130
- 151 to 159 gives 140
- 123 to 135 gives 135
